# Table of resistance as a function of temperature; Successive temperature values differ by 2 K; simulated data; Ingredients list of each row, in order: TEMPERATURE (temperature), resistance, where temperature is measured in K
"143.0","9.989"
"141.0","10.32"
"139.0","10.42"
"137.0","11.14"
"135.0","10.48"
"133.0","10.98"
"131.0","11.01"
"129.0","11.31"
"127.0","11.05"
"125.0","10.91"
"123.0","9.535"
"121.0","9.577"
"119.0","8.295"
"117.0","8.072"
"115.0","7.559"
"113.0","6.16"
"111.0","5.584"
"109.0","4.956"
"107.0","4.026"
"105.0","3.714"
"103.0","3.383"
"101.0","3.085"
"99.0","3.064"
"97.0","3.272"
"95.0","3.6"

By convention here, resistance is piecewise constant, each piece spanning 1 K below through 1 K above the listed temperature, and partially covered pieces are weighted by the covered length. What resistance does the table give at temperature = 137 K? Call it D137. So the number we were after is 11.14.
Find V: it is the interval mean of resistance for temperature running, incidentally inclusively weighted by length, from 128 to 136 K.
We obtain 10.9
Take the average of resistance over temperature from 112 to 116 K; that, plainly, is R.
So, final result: 6.86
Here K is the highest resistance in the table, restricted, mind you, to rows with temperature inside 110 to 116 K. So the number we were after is 7.559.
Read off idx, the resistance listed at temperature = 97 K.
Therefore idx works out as 3.272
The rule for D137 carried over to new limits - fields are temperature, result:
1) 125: 10.91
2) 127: 11.05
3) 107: 4.026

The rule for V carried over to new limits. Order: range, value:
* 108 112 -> 5.27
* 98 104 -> 3.18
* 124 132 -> 11.1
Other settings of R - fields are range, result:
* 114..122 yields 8.38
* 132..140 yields 10.8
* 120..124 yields 9.56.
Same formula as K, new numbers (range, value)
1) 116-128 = 11.05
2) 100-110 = 4.956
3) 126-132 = 11.31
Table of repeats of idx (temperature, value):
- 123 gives 9.535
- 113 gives 6.16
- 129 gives 11.31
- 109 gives 4.956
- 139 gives 10.42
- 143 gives 9.989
